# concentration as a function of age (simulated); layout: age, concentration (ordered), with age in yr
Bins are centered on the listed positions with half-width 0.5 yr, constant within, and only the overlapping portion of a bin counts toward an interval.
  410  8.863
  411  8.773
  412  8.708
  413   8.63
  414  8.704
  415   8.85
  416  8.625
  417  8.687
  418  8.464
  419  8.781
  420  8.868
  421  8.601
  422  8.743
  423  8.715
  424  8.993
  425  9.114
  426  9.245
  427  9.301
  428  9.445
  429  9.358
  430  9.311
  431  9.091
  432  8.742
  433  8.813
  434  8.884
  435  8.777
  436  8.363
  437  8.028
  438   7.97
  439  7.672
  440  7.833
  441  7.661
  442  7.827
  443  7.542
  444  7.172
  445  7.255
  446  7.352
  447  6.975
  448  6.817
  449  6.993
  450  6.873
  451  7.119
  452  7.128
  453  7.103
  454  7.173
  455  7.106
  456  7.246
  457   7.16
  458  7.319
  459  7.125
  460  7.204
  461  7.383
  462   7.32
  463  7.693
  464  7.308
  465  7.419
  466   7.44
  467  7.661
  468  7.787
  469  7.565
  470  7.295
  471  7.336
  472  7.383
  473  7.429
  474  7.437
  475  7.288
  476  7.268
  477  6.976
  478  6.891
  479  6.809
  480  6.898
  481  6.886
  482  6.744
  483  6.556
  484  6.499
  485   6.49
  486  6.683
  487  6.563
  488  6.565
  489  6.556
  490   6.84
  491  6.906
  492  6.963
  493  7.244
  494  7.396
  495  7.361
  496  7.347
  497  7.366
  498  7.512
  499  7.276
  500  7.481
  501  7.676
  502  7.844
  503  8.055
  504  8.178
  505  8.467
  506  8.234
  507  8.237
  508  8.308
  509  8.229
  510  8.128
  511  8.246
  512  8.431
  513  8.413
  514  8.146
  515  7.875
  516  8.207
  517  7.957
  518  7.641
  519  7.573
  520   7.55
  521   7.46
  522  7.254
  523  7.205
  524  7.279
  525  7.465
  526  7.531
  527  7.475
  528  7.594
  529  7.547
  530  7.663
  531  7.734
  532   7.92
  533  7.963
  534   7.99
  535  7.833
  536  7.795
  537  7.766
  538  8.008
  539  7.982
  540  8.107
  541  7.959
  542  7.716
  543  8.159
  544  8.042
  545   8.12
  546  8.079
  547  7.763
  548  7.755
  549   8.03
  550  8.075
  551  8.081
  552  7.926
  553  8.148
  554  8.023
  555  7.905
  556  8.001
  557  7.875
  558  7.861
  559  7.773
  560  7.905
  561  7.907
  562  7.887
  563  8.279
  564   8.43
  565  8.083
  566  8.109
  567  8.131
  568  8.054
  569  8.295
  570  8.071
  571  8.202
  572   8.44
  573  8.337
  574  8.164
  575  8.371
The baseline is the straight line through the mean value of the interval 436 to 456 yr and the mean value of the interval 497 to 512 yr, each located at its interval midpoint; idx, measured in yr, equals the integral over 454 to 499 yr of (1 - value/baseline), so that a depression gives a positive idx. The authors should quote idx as 3.2 yr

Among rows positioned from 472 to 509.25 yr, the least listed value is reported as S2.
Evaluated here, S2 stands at 6.49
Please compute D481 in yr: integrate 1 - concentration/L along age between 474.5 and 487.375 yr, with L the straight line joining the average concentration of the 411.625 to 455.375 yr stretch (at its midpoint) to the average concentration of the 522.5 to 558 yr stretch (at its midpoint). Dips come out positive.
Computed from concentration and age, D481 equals 1.98 yr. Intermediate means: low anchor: 8.22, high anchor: 7.84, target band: 6.81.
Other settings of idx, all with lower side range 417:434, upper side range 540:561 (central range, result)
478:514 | 4.2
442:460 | 3.3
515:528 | 1.0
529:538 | 0.3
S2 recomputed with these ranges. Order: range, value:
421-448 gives 6.817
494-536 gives 7.205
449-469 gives 6.873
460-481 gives 6.809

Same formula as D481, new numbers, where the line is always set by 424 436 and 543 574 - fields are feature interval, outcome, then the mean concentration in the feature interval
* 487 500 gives 2.22 yr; 7.1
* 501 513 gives 0.37 yr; 8.2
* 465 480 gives 2.43 yr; 7.31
